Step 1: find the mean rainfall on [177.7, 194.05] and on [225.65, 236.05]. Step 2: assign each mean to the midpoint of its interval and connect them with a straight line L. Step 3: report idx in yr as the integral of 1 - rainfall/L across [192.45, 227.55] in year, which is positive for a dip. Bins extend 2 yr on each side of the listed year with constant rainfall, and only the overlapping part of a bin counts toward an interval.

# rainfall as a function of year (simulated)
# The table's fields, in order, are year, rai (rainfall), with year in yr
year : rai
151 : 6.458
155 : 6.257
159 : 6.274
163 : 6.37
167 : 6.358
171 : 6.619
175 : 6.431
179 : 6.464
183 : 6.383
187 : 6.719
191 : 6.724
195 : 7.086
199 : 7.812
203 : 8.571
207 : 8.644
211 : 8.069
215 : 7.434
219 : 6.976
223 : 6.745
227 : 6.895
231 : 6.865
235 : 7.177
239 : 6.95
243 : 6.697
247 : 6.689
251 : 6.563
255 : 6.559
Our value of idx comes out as -4.1 yr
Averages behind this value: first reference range 6.61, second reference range 6.97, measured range 7.6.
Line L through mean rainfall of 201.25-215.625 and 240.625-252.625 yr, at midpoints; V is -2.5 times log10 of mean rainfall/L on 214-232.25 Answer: 0.10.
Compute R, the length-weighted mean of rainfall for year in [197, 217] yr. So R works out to 8.11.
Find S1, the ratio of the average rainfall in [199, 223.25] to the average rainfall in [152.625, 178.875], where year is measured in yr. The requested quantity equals 1.22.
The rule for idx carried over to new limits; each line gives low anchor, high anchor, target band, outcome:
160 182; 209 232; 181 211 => -2.8 yr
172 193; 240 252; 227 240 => -0.6 yr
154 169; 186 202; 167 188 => 0.8 yr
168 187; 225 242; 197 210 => -3.1 yr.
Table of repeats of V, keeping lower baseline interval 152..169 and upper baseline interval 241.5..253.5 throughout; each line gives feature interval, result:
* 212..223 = -0.11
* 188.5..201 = -0.12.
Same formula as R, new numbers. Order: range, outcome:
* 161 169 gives 6.36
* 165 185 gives 6.45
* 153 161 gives 6.27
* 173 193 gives 6.54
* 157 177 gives 6.41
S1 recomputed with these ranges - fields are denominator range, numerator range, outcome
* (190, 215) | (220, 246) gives 0.88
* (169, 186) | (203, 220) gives 1.22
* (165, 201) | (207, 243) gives 1.07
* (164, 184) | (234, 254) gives 1.05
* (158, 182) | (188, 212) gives 1.21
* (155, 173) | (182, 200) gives 1.08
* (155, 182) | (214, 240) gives 1.09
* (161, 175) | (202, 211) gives 1.32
